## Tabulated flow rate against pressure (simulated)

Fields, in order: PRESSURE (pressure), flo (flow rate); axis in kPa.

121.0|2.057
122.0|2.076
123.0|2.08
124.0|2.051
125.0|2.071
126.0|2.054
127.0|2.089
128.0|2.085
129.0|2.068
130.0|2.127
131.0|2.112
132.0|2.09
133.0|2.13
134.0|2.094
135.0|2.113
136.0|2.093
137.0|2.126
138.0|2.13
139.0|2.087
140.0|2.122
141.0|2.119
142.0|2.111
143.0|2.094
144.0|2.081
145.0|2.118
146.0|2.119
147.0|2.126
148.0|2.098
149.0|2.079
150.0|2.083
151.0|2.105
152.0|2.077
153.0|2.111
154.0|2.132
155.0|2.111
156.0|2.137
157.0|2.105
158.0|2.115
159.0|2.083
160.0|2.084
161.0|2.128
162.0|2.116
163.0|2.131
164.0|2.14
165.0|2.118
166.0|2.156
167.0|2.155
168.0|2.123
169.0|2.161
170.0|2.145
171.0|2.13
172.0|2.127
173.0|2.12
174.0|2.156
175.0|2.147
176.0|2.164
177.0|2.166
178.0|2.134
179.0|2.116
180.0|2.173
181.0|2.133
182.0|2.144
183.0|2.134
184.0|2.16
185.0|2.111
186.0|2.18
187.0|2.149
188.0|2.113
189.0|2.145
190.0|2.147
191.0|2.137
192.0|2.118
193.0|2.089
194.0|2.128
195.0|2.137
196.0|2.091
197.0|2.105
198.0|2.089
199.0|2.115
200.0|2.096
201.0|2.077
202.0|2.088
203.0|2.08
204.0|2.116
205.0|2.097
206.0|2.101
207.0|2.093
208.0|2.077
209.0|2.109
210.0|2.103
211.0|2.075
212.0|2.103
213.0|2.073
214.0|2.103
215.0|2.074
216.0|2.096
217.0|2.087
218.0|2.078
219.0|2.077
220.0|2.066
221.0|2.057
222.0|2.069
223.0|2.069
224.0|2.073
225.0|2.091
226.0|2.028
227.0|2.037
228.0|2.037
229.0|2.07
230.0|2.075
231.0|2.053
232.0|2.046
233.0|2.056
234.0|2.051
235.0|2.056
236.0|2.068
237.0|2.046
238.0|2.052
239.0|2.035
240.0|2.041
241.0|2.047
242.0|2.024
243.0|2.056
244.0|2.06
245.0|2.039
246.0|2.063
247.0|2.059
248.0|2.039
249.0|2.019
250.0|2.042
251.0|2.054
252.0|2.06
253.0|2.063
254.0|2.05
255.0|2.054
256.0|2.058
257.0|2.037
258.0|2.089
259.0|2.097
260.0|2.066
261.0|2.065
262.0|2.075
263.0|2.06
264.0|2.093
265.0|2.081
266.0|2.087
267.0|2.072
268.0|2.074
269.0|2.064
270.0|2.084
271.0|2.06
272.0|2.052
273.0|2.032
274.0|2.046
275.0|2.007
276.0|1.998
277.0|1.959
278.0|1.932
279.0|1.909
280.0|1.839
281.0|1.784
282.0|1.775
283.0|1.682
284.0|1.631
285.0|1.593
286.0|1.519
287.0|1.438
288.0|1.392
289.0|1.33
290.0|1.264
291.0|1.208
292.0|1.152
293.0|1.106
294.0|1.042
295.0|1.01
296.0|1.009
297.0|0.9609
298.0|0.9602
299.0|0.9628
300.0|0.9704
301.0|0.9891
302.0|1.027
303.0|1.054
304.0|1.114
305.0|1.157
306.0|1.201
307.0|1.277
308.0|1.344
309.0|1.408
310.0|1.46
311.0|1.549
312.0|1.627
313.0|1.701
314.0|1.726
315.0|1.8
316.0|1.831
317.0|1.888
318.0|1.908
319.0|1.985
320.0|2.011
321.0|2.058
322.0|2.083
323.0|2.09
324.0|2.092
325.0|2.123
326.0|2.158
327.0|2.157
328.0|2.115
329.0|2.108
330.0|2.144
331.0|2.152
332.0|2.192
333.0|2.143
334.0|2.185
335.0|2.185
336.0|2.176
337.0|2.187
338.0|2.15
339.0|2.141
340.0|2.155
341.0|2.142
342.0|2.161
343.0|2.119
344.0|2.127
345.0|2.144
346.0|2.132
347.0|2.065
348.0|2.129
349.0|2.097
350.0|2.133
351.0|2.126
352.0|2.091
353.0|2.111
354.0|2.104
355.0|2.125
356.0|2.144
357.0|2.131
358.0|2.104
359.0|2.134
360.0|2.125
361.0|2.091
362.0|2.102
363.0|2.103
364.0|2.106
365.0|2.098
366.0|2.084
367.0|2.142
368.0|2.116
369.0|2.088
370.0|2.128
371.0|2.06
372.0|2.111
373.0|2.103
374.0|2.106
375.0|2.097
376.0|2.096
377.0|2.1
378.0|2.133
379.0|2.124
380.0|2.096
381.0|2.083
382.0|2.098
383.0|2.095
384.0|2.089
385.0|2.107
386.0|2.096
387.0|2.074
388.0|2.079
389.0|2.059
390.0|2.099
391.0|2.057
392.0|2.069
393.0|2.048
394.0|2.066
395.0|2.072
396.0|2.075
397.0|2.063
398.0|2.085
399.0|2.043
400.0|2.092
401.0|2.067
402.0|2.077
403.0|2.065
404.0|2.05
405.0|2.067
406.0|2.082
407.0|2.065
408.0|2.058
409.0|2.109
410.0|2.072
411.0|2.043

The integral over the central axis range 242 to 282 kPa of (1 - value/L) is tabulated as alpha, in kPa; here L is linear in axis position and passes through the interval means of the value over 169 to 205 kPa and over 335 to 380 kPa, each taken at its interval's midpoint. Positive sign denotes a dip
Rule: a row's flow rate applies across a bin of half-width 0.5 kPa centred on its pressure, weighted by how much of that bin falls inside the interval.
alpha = 1.7 kPa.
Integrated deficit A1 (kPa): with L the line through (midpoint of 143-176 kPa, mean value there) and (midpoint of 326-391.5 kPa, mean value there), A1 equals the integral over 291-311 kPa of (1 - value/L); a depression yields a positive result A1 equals 9.3 kPa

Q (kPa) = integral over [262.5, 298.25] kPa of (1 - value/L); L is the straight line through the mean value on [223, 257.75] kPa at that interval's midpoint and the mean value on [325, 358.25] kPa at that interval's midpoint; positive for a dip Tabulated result 6.9 kPa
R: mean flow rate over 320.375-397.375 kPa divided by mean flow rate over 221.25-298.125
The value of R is 1.1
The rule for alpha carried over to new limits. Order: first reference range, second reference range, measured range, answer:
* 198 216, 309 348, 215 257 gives 0.4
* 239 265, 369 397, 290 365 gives 9.6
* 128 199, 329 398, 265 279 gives 0.6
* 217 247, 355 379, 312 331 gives 0.9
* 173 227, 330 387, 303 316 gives 4.1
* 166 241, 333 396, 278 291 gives 3.2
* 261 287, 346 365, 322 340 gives -0.8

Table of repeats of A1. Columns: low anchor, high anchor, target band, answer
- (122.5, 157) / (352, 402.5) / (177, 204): -0.3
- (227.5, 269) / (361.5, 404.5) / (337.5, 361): -0.5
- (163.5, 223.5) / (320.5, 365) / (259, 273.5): 0.4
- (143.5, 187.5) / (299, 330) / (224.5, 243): -1.3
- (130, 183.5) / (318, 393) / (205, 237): 0.7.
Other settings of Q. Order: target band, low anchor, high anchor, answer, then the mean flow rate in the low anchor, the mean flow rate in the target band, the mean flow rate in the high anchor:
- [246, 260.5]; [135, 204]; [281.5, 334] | -2.2 kPa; 2.12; 2.06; 1.58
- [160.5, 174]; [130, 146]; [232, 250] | -0.3 kPa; 2.11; 2.14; 2.05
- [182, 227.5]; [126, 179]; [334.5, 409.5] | 0.3 kPa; 2.12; 2.1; 2.1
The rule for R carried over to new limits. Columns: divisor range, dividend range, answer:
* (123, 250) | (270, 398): 0.90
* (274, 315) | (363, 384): 1.49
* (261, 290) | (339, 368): 1.13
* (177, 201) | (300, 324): 0.74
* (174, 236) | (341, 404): 1.00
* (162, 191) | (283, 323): 0.66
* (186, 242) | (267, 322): 0.75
